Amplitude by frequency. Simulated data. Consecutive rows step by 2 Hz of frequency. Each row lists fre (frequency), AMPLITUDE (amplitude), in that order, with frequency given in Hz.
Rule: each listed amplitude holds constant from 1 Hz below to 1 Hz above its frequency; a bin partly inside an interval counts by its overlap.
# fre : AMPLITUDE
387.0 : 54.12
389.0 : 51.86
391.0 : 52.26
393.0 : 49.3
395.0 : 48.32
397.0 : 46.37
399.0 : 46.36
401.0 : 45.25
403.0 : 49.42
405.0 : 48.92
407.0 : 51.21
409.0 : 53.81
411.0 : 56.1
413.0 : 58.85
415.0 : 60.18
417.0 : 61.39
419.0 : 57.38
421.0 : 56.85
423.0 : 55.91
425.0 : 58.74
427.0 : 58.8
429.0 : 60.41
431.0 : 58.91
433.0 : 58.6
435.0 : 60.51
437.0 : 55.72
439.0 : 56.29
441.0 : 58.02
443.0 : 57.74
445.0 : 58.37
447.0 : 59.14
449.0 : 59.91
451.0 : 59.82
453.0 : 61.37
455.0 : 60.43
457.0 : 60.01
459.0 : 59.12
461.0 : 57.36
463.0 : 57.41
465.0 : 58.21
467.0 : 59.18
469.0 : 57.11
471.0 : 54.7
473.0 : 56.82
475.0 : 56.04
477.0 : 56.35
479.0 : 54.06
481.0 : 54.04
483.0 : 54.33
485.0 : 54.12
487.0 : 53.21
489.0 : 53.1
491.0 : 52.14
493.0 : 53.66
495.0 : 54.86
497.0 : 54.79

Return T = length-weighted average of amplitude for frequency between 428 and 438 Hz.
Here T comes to 58.8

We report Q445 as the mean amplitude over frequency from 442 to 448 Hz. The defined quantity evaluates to 58.4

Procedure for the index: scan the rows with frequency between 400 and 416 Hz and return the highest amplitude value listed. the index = 60.18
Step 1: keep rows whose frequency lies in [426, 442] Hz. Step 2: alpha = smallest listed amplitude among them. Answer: 55.72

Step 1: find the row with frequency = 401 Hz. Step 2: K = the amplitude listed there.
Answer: 45.25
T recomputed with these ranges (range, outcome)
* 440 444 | 57.9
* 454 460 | 59.9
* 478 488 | 54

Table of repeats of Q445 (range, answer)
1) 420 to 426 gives 57.2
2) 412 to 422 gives 58.9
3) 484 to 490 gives 53.5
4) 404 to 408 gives 50.1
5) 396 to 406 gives 47.3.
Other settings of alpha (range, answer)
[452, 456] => 60.43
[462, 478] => 54.7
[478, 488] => 53.21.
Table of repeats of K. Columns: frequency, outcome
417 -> 61.39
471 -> 54.7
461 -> 57.36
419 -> 57.38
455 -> 60.43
